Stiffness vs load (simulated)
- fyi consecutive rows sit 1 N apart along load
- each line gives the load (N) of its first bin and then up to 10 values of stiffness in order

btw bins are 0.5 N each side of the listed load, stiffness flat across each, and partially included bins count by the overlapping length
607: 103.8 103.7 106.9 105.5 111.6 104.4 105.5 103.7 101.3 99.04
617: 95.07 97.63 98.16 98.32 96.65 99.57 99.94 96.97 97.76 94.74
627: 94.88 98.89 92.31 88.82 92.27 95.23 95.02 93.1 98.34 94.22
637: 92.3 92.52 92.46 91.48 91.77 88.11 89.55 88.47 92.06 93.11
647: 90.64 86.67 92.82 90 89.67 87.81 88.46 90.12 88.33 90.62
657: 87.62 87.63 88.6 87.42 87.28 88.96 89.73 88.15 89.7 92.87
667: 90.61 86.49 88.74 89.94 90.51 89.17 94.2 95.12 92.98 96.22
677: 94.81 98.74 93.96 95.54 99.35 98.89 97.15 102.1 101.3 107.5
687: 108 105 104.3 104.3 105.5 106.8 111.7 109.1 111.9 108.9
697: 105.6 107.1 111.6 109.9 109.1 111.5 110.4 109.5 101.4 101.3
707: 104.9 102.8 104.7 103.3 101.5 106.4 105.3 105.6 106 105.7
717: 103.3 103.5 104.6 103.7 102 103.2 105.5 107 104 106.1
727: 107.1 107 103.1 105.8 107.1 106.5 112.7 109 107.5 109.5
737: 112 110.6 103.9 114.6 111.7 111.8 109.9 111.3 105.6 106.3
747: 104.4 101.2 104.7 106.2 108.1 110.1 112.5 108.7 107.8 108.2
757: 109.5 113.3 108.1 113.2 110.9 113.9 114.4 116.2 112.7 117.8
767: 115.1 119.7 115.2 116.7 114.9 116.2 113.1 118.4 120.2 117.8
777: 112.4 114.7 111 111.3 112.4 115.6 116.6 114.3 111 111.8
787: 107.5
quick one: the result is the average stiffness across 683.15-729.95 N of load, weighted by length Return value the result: 106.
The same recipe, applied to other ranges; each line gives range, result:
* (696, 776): 109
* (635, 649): 91.4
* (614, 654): 93.8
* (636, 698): 94.8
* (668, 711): 102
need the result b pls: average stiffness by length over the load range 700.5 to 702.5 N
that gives 110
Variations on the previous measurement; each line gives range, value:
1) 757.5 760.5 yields 112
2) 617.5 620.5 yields 98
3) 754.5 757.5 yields 108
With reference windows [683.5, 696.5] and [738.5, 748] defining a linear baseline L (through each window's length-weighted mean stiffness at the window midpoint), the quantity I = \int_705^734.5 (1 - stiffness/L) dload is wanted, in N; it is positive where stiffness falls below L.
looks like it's 0.7 N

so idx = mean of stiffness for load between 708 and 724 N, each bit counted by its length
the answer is 104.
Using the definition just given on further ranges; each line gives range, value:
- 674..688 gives 99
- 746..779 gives 112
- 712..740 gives 106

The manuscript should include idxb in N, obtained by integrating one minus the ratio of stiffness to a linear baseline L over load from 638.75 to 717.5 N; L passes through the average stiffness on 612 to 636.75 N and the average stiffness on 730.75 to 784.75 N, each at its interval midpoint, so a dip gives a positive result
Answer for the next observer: 4.1 N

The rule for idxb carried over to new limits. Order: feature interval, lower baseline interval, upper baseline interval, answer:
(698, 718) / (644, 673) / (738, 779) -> -1.10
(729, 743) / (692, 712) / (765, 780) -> 0.26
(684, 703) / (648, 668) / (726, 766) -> -2.03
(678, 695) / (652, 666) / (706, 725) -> -1.22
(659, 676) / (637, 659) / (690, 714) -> 1.04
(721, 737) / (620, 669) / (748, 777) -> 0.01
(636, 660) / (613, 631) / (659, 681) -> 1.06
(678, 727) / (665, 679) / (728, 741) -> -2.33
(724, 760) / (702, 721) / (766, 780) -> 0.64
